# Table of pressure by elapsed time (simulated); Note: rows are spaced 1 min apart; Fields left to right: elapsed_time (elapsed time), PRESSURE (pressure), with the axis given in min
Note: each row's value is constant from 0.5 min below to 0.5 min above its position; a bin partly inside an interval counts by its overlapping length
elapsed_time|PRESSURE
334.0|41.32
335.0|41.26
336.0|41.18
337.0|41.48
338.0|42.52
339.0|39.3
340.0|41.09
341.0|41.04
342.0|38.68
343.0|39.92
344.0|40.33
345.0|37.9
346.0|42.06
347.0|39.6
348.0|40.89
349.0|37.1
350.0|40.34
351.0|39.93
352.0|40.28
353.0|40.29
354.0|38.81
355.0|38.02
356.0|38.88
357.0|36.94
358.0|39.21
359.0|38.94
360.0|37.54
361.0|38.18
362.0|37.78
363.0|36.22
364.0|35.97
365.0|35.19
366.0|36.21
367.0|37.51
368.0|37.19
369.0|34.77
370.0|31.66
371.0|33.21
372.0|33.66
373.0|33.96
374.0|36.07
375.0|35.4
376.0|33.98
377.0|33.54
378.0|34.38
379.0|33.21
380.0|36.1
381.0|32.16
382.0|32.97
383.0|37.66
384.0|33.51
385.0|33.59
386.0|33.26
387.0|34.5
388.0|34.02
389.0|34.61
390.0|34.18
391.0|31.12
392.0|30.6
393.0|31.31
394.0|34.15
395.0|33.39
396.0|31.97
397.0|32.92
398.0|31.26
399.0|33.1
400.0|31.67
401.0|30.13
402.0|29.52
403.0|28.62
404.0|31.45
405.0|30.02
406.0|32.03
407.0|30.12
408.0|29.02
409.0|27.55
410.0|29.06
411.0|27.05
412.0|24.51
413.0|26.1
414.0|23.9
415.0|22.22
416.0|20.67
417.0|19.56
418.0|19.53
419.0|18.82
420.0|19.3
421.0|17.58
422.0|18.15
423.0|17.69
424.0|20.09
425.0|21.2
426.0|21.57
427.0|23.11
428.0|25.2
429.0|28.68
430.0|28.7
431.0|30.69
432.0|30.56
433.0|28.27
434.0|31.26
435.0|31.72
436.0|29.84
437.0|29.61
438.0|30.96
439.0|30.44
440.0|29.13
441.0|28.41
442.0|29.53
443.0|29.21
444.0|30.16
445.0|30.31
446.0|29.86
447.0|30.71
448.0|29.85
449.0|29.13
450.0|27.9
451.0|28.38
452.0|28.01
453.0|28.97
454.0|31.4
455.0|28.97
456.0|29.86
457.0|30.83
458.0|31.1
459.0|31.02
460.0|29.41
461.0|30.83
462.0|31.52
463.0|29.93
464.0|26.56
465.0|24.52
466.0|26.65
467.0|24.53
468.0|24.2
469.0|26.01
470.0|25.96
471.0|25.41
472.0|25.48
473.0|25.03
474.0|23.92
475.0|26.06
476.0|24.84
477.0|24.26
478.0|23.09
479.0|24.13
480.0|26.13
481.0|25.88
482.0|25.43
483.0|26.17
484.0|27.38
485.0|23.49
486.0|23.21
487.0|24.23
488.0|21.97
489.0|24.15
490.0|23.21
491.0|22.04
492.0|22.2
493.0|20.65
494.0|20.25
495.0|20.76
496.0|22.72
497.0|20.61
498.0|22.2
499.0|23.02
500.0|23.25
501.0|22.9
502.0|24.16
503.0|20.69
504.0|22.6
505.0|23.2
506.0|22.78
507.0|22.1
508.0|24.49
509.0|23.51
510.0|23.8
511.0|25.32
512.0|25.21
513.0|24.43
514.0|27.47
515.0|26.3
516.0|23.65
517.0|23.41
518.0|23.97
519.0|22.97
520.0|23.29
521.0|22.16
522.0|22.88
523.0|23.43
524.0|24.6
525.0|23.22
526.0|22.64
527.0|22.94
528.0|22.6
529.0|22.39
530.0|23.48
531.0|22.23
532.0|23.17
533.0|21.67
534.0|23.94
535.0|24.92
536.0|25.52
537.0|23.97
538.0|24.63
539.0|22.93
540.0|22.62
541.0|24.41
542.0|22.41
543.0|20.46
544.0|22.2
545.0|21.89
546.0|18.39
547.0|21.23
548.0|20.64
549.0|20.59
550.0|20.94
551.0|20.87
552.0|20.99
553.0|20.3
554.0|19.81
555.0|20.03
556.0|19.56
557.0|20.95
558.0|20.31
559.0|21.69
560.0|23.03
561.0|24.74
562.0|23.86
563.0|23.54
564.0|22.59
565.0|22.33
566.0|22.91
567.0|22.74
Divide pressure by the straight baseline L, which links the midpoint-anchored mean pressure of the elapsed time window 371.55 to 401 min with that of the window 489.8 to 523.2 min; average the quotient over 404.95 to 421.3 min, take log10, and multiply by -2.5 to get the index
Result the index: 0.26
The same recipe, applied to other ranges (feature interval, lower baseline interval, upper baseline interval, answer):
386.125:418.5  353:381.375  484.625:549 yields 0.125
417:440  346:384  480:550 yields 0.222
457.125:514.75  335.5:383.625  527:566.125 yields 0.102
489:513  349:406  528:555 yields 0.112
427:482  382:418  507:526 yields -0.033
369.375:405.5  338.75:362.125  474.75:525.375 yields 0.078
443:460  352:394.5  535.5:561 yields -0.020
